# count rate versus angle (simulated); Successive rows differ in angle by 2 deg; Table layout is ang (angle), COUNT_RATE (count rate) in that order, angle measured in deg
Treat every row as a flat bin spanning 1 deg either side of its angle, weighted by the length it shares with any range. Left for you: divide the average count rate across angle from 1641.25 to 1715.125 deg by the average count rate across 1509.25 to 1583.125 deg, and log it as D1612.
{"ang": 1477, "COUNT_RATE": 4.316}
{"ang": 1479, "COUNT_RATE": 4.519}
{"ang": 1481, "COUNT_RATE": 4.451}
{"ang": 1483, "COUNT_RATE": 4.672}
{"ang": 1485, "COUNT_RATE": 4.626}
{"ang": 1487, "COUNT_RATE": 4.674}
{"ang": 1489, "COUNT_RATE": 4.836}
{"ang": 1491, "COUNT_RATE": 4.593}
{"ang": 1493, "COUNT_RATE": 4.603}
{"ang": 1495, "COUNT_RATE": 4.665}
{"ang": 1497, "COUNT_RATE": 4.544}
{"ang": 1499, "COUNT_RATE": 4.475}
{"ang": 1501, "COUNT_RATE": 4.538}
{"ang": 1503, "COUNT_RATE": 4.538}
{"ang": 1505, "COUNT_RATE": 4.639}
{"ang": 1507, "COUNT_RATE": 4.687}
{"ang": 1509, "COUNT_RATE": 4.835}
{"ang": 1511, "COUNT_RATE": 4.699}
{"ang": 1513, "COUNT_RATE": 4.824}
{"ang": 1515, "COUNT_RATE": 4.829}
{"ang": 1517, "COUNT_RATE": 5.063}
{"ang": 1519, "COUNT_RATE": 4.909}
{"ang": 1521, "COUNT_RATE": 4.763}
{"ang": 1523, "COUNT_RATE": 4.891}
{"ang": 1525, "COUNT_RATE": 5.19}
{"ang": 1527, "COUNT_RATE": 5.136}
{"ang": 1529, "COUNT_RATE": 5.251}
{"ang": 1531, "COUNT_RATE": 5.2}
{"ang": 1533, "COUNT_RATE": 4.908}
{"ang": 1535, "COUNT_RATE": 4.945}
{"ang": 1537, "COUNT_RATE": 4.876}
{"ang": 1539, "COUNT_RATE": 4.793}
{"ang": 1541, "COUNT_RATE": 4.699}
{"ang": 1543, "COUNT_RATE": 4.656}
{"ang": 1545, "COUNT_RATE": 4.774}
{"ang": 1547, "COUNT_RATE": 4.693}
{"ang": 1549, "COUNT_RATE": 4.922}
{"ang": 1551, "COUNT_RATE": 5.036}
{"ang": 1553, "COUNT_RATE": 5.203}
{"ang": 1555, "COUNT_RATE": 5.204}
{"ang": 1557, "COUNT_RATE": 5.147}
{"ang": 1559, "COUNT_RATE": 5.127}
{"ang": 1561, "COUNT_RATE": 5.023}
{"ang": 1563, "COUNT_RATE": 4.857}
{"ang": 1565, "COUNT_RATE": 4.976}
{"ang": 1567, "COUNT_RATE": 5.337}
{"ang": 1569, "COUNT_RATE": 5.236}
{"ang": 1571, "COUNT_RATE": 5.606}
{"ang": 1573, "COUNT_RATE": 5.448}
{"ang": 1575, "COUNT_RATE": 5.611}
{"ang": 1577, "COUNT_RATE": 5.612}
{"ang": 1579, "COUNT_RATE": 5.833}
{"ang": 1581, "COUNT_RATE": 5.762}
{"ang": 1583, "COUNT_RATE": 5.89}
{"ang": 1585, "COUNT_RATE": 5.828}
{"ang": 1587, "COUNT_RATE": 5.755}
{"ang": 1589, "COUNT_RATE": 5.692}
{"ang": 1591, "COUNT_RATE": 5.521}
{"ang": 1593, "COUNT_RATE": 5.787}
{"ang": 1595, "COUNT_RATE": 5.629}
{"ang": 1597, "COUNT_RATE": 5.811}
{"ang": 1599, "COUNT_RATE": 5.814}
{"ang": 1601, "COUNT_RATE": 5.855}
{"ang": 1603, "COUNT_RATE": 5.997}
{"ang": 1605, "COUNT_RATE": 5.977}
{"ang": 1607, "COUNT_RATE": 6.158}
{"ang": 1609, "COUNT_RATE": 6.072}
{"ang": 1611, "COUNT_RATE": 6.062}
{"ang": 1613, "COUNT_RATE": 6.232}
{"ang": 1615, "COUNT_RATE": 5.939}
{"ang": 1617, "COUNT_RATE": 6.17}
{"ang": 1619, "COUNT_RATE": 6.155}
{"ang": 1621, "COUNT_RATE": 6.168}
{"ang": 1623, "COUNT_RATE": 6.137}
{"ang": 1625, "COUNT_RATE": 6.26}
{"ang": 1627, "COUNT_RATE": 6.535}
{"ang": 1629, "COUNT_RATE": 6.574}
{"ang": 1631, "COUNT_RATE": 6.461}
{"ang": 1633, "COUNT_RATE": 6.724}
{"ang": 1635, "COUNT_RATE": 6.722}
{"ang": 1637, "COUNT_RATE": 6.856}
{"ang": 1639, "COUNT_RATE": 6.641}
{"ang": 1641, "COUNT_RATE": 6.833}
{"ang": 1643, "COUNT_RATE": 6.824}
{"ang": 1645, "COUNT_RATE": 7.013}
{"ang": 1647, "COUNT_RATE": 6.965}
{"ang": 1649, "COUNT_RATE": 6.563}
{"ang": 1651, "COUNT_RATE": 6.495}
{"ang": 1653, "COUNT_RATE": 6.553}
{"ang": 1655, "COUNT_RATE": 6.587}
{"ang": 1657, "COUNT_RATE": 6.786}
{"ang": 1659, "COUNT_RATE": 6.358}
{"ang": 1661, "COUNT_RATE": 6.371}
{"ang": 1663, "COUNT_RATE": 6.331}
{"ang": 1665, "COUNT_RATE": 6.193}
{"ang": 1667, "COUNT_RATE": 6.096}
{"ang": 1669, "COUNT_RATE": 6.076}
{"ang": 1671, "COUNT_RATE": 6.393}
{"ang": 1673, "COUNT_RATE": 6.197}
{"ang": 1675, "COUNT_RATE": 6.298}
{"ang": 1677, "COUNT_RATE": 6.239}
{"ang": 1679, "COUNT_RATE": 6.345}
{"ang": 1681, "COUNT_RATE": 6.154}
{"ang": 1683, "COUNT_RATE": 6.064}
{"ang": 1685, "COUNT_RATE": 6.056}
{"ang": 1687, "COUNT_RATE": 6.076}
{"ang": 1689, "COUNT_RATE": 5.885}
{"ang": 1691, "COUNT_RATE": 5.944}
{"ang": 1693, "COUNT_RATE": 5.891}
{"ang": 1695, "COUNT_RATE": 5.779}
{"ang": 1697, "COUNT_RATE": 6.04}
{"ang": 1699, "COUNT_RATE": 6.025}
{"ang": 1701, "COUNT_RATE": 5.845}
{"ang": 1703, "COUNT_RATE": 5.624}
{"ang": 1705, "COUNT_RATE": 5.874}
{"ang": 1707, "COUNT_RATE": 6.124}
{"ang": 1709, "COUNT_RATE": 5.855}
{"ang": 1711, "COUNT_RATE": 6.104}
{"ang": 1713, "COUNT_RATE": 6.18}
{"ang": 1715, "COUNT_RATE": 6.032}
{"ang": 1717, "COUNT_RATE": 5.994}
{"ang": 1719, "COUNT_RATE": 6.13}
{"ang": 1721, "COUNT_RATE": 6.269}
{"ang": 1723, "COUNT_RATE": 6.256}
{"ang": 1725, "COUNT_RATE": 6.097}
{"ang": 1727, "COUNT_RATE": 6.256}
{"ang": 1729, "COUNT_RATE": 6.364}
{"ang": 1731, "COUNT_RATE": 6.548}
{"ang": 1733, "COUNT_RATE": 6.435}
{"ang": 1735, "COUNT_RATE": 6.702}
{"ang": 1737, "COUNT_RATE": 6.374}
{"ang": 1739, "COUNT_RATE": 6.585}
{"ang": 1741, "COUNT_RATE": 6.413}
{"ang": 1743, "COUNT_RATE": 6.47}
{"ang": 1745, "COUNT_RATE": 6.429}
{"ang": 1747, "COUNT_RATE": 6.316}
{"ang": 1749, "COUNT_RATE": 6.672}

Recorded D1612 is 1.22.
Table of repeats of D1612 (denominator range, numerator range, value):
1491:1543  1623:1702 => 1.32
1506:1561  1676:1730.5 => 1.23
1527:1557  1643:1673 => 1.31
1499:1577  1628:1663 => 1.34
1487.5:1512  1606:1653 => 1.39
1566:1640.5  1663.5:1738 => 1.02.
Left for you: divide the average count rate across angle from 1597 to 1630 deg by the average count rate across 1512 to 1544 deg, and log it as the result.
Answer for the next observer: 1.24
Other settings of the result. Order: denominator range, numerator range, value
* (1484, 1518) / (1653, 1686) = 1.34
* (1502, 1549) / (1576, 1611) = 1.20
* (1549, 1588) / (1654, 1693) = 1.16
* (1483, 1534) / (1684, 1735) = 1.27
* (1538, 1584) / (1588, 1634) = 1.17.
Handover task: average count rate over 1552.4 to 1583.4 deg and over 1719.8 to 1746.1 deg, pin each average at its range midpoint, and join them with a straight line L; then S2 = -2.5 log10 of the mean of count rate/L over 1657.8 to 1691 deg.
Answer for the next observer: -0.029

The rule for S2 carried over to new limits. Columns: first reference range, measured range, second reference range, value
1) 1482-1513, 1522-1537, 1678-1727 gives -0.04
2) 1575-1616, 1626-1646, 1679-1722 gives -0.14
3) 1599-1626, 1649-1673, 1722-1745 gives -0.03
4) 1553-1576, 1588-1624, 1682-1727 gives -0.09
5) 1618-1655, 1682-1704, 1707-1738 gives 0.08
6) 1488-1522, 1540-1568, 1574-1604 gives 0.07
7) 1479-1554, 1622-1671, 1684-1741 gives -0.15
